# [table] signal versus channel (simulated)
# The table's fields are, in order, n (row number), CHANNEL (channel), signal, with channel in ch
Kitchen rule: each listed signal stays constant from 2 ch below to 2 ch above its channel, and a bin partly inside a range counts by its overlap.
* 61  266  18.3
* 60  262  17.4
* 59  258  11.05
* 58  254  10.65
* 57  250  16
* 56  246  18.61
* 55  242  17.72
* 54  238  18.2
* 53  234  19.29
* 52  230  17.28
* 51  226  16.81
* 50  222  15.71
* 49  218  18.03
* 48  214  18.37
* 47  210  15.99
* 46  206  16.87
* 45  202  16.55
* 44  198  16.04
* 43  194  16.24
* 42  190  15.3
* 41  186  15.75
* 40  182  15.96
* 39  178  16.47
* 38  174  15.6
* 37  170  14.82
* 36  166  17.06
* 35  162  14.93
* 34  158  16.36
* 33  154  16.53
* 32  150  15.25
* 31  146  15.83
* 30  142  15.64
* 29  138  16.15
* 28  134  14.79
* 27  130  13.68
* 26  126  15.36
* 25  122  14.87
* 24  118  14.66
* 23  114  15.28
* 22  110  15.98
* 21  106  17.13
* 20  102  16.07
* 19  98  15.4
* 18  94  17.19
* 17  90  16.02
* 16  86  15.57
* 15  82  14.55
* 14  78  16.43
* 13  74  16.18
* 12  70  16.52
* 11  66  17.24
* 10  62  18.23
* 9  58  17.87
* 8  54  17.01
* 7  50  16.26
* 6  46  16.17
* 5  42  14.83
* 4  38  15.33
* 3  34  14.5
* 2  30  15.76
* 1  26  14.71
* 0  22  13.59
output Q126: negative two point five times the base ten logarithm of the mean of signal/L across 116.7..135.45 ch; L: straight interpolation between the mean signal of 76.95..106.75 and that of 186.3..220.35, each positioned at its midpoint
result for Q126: 0.11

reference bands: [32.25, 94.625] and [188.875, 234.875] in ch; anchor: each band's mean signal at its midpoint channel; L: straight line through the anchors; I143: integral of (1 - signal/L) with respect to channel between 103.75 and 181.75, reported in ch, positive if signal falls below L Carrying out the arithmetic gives 4.47 ch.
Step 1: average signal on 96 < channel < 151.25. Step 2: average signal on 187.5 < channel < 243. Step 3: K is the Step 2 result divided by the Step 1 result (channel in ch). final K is 1.10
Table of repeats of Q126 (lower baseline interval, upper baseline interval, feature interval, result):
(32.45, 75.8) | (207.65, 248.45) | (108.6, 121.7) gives 0.11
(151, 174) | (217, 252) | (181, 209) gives 0.03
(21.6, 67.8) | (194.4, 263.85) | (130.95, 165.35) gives 0.04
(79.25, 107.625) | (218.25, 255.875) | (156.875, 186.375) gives 0.04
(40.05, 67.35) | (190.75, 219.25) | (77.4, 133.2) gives 0.08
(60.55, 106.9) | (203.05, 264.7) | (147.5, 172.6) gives 0.04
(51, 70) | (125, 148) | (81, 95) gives 0.05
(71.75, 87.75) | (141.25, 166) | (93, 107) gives -0.04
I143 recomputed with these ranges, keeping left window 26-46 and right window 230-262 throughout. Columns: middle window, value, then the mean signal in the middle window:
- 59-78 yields -2.1 ch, 17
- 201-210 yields -0.4 ch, 16.6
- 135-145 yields -0.1 ch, 15.8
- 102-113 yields -0.6 ch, 16.4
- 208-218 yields -0.9 ch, 17.4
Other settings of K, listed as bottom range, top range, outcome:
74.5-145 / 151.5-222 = 1.04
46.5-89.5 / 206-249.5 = 1.06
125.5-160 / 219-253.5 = 1.11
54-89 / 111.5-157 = 0.92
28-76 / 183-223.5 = 1.01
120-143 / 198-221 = 1.13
